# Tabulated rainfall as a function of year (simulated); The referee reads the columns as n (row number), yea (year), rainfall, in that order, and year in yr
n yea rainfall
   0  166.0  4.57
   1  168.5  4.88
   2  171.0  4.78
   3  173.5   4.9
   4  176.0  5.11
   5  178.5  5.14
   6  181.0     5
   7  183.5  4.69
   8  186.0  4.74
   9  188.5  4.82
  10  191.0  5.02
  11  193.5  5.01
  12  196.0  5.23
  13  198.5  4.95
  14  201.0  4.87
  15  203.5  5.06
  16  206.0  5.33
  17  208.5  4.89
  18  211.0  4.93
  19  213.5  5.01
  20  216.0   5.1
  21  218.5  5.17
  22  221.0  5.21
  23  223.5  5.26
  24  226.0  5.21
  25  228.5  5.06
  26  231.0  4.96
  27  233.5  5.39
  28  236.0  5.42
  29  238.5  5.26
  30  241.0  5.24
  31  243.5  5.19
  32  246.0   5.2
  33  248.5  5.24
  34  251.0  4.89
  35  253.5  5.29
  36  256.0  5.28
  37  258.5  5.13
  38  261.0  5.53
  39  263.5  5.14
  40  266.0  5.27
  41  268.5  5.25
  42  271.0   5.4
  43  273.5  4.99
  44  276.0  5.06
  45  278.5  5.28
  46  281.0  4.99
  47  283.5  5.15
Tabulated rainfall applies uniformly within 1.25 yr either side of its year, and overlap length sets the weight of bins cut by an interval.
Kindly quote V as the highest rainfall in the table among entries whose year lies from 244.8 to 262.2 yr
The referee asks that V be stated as 5.53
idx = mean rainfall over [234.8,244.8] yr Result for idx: 5.28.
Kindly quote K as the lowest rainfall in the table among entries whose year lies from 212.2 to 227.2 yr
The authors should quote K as 5.01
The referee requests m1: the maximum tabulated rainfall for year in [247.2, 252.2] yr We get 5.24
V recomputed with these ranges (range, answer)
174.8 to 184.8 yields 5.14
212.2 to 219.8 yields 5.17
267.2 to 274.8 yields 5.4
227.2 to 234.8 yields 5.39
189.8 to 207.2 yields 5.33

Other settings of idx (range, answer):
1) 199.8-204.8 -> 4.97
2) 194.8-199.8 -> 5.09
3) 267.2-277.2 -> 5.18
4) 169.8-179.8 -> 4.98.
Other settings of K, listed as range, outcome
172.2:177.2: 4.9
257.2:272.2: 5.13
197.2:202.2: 4.87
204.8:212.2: 4.89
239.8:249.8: 5.19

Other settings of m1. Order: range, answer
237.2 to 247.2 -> 5.26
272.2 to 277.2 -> 5.06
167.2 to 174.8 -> 4.9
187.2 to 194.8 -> 5.02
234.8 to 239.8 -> 5.42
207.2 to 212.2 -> 4.93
